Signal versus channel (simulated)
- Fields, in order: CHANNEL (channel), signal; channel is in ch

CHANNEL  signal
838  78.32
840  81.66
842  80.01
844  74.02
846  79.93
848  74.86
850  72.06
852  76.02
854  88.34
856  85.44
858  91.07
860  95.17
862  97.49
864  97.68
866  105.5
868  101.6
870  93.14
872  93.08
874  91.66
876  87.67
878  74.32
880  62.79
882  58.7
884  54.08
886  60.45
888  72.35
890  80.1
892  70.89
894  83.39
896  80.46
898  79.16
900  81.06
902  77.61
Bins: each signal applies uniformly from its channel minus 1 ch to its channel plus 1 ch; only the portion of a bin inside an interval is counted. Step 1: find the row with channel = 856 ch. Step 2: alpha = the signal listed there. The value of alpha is 85.44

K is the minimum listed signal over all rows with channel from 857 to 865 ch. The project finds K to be 91.07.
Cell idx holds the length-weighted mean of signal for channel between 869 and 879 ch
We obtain 88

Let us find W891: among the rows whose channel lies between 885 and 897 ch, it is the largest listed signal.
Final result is 83.39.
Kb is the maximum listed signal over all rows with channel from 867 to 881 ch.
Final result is 101.6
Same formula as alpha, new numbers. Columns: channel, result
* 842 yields 80.01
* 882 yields 58.7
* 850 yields 72.06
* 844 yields 74.02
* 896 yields 80.46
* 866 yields 105.5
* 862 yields 97.49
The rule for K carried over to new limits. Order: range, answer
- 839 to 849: 74.02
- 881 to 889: 54.08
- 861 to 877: 87.67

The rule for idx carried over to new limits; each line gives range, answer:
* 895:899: 79.8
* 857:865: 95.4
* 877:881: 68.6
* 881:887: 57.7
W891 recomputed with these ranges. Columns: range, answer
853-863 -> 97.49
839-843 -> 81.66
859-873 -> 105.5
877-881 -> 74.32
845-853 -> 79.93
